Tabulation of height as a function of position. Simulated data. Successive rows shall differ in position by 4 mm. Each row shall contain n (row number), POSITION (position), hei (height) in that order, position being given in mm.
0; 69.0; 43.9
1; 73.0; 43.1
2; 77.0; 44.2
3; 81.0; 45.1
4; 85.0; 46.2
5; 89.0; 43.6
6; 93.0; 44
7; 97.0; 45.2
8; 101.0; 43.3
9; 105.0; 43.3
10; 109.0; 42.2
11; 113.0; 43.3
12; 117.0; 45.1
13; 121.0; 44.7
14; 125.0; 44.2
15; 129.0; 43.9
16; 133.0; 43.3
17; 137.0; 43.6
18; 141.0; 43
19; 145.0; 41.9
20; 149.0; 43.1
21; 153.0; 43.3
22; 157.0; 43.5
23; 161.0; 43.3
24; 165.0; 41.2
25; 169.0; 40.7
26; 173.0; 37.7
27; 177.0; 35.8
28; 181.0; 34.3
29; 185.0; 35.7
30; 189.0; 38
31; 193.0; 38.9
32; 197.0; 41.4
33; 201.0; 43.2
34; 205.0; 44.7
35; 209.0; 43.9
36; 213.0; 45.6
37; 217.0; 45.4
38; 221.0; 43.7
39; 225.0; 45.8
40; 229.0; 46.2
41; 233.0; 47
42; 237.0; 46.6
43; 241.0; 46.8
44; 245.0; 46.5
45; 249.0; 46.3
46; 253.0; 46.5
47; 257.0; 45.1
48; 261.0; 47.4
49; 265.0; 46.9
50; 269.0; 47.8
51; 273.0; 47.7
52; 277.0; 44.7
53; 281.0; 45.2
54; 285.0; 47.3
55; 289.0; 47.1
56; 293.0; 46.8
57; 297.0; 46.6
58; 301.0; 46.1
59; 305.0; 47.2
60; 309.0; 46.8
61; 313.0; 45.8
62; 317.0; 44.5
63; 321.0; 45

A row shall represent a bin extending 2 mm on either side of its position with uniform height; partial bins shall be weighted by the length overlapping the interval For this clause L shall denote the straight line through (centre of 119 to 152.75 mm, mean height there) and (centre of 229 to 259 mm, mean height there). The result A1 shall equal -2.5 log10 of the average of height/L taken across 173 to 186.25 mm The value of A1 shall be 0.25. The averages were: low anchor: 43.5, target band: 35.6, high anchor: 46.4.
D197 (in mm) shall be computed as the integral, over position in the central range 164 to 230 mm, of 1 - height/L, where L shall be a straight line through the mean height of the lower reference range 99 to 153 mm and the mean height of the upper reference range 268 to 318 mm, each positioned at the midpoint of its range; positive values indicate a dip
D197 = 5.2 mm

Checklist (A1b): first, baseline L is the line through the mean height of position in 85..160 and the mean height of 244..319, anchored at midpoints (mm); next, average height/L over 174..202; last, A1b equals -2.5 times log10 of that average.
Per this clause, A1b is 0.179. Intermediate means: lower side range 43.6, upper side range 46.4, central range 38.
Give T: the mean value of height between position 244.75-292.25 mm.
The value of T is 46.5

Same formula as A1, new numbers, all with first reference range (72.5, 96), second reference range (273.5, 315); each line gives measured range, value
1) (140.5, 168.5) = 0.06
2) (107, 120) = 0.03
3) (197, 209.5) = 0.05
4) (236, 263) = -0.01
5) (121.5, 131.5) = 0.02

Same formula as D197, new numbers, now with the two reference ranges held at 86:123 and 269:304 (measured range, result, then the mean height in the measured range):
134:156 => 0.7 mm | 43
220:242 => -0.2 mm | 46.1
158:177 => 1.9 mm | 40.4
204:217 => 0.2 mm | 44.8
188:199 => 1.4 mm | 39.6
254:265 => -0.1 mm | 46.4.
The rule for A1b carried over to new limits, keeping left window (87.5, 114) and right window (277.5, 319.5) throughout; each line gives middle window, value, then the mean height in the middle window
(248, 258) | -0.01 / 46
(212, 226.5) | 0.00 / 45.1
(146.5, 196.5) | 0.12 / 39.7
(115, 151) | 0.01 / 43.6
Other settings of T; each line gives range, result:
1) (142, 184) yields 40.4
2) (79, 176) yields 43.2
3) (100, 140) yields 43.7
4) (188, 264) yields 44.8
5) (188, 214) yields 42.3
